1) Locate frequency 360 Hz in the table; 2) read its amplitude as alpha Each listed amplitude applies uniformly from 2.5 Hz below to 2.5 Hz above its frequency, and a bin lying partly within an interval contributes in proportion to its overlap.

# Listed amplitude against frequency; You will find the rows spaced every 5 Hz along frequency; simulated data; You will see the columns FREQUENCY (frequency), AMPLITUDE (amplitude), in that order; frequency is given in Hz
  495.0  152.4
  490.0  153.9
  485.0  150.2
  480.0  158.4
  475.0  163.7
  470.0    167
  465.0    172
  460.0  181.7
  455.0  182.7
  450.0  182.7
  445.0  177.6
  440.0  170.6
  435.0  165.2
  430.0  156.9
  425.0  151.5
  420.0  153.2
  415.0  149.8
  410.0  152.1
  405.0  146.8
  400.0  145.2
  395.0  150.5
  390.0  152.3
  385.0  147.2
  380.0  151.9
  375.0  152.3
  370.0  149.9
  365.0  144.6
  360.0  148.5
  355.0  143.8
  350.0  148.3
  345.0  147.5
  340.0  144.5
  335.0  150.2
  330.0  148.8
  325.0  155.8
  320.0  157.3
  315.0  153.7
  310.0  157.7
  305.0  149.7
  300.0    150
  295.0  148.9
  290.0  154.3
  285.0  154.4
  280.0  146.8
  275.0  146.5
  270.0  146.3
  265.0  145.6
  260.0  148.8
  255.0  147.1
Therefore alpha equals 148.5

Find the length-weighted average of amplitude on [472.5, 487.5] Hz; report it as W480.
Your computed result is 157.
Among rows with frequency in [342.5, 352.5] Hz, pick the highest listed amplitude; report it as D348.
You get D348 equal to 148.3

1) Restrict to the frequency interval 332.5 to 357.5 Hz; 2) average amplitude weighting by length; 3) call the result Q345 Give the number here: 147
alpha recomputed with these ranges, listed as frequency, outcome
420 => 153.2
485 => 150.2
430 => 156.9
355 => 143.8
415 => 149.8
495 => 152.4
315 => 153.7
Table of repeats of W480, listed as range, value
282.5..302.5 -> 152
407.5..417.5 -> 151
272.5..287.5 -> 149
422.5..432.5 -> 154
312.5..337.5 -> 153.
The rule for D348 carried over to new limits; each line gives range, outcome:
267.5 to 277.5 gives 146.5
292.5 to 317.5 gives 157.7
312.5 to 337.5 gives 157.3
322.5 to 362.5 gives 155.8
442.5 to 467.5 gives 182.7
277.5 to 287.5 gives 154.4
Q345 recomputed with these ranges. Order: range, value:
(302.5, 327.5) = 155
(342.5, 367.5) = 147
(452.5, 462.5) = 182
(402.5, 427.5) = 151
